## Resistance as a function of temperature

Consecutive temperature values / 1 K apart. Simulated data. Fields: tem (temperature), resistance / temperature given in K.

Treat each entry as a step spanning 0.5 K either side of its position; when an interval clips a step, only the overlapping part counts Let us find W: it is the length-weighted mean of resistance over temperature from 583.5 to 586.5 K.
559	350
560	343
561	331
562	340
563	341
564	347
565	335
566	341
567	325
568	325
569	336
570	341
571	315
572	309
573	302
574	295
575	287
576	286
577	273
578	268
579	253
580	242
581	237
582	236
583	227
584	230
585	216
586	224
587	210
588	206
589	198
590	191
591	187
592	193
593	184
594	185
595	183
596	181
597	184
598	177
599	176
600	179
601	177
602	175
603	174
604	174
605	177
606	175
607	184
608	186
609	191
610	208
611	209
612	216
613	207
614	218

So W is 223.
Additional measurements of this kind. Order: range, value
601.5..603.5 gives 174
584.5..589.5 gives 211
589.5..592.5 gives 190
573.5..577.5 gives 285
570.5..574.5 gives 305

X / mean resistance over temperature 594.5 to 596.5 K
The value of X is 182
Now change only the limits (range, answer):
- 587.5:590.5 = 198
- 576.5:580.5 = 259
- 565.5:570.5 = 334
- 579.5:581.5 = 240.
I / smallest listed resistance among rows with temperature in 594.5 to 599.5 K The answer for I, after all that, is 176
